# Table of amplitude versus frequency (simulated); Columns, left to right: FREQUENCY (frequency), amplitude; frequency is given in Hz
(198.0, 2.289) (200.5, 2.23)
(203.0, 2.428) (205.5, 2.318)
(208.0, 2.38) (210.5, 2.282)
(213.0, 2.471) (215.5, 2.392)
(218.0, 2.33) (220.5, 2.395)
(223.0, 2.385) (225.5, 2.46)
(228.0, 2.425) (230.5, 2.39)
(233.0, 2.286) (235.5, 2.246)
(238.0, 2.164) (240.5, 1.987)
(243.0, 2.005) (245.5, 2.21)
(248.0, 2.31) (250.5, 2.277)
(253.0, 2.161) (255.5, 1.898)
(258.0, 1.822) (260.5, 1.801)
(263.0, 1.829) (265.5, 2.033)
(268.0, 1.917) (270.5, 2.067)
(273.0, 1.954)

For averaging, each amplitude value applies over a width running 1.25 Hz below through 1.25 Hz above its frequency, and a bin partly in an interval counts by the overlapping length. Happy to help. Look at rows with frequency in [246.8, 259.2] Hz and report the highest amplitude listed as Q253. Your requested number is 2.31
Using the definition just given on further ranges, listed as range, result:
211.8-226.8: 2.471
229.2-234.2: 2.39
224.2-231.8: 2.46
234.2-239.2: 2.246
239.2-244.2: 2.005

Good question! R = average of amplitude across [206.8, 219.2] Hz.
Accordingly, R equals 2.37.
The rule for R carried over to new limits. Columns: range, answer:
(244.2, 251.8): 2.26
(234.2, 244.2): 2.1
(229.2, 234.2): 2.34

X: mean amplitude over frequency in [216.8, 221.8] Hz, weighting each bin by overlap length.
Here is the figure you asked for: 2.36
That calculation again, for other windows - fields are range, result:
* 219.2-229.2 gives 2.42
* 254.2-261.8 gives 1.84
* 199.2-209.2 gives 2.34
